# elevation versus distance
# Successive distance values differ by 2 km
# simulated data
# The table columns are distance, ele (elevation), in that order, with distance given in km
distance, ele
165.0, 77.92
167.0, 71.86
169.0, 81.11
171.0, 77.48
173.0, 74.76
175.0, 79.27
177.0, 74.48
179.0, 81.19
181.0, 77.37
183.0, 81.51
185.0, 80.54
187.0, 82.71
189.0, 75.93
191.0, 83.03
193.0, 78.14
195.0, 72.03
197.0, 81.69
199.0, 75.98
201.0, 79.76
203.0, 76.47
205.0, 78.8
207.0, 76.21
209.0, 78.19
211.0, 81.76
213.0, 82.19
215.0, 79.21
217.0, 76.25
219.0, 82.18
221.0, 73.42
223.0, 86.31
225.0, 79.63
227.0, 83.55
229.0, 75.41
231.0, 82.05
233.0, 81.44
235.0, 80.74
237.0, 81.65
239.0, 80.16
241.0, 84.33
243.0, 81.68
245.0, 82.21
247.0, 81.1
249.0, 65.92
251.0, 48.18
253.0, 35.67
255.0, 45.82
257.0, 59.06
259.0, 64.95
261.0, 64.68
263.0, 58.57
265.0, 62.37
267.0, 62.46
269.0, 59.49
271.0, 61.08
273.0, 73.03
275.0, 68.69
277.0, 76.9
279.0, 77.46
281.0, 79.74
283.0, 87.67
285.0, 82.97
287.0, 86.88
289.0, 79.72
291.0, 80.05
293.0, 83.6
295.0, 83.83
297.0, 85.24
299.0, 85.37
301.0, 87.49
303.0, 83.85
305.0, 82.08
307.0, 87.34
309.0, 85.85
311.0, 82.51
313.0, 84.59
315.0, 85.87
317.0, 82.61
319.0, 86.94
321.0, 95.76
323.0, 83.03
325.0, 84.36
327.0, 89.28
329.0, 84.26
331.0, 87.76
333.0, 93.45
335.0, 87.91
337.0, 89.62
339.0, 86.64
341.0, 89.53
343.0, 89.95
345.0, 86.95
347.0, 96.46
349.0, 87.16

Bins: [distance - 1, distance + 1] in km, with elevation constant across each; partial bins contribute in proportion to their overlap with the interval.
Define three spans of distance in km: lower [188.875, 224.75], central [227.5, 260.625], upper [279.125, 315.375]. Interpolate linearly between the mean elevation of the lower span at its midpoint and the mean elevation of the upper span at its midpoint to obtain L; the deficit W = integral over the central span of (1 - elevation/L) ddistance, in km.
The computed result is 4.2 km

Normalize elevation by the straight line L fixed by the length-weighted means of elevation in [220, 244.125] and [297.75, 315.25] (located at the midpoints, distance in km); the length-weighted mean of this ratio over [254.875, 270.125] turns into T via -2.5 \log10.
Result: 0.34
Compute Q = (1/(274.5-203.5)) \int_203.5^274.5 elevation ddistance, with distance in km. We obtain 72.3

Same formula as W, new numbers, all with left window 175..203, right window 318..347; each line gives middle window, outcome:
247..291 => 8.8 km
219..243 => 0.2 km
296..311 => 0.2 km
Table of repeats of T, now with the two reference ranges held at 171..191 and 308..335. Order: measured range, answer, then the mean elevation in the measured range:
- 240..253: 0.16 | 71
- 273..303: 0.04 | 81.6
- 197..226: 0.02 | 79.1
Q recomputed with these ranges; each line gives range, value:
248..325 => 75.1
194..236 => 79.2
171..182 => 77.4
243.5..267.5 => 61.3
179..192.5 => 80.2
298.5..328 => 85.8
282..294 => 83.5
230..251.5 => 77.9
